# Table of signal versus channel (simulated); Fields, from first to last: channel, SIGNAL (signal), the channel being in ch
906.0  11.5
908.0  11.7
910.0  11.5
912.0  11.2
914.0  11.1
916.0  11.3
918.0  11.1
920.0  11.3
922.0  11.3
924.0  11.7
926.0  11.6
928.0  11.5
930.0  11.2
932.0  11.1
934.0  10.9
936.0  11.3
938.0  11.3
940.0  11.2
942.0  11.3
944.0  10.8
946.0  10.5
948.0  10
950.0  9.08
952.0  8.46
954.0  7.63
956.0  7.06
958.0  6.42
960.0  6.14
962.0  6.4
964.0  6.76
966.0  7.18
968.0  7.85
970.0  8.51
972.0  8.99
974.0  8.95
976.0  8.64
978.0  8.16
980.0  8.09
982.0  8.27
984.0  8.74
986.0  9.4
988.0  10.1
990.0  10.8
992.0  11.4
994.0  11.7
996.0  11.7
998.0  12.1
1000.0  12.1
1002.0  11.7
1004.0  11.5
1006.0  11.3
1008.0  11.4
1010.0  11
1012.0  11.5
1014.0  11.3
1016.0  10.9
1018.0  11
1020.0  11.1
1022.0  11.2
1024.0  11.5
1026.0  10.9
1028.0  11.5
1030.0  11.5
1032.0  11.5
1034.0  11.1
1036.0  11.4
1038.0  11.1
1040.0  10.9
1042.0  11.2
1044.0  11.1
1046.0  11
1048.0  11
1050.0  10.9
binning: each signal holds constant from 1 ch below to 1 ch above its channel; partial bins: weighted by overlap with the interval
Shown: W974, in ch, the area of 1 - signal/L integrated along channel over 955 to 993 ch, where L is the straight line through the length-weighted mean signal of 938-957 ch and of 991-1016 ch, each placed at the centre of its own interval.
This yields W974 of 8.2 ch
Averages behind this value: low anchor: 9.65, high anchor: 11.5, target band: 8.31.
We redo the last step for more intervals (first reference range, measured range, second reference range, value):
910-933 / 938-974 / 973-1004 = 7.26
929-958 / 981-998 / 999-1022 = 0.87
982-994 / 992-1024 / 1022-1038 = -2.35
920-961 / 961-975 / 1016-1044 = 3.51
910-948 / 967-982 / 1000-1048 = 3.71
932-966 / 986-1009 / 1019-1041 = -2.14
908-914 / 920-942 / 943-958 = -2.62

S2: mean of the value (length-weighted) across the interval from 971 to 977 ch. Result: 8.86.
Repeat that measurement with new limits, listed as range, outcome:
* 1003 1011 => 11.3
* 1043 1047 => 11.1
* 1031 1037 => 11.3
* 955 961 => 6.54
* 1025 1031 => 11.3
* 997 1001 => 12.1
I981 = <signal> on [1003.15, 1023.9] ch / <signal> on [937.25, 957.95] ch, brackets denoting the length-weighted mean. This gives 1.2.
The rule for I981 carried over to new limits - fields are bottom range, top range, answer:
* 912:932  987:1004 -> 1.01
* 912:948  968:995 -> 0.83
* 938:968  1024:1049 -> 1.31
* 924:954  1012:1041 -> 1.05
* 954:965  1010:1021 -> 1.68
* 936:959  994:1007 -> 1.23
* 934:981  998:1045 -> 1.29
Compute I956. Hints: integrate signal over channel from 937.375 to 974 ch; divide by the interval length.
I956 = 8.62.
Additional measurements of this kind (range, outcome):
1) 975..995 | 9.53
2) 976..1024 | 10.7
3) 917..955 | 10.7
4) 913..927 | 11.3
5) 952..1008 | 9.2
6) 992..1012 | 11.6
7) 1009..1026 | 11.2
